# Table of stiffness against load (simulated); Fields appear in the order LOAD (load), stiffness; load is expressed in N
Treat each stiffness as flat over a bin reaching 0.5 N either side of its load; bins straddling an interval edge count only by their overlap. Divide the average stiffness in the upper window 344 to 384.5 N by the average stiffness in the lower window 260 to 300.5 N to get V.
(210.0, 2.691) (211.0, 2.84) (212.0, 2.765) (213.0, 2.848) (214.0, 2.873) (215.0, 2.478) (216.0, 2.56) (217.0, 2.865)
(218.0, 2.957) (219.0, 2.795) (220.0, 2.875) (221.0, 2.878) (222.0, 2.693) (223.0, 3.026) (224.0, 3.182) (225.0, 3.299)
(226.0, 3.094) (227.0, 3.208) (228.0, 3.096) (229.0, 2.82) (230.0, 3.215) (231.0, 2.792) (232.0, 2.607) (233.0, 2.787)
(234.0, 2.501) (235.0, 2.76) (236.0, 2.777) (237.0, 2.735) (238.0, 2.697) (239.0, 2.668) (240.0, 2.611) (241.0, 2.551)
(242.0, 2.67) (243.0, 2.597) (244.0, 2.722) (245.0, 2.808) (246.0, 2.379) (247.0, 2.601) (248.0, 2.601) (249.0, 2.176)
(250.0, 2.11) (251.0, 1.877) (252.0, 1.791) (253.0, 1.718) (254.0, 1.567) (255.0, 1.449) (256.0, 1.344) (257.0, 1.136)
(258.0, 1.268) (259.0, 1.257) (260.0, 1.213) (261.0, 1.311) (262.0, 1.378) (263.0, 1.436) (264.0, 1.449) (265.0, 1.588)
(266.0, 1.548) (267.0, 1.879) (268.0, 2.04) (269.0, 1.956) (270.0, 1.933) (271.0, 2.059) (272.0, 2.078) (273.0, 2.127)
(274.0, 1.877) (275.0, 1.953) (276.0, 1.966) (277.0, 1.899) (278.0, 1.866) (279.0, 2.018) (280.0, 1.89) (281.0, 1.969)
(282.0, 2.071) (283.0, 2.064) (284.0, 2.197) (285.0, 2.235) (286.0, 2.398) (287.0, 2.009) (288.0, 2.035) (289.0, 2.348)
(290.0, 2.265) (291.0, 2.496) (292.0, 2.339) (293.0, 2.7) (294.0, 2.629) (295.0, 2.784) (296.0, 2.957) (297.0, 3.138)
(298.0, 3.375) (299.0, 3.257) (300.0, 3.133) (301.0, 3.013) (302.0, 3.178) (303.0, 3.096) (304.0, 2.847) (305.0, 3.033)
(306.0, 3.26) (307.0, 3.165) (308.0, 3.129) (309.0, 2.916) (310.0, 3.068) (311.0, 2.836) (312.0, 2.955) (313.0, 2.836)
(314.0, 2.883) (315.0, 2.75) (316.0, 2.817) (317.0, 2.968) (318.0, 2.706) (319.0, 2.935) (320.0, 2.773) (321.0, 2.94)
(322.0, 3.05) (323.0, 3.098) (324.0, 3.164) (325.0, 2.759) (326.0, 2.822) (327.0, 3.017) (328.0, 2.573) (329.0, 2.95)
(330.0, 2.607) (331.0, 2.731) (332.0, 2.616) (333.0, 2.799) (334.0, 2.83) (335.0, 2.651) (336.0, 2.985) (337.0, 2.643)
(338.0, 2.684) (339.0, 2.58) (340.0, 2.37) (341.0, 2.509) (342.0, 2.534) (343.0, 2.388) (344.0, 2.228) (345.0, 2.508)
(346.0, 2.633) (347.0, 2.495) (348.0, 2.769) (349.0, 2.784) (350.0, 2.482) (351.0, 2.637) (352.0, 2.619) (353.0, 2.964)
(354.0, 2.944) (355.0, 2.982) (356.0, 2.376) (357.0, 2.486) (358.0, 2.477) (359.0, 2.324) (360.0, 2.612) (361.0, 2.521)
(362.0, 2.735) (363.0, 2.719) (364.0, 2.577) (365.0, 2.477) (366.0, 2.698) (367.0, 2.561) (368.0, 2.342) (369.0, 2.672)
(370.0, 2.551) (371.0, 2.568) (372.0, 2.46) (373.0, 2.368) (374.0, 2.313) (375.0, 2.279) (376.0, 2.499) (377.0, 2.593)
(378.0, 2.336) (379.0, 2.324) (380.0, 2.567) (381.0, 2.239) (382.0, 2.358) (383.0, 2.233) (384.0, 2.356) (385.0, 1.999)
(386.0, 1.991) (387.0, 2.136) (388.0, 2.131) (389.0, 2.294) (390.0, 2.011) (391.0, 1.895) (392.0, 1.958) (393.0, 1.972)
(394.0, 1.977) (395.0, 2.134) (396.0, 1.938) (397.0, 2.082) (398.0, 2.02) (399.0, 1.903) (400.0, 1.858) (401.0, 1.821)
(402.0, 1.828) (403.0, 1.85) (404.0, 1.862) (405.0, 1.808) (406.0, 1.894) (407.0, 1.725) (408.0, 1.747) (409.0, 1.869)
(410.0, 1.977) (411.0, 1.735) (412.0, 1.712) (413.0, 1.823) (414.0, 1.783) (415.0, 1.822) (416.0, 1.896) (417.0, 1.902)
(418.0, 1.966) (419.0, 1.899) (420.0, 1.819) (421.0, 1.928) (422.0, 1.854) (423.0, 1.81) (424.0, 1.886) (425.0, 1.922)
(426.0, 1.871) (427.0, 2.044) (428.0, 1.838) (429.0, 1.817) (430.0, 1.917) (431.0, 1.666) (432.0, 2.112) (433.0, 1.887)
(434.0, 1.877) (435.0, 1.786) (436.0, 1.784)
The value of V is 1.2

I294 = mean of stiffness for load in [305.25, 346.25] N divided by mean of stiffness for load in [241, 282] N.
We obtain 1.5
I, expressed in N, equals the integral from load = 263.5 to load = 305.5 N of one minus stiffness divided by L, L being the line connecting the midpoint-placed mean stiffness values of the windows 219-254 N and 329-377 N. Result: 4.9 N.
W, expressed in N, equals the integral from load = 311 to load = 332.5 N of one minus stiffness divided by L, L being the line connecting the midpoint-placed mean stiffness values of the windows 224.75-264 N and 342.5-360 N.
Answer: -3.0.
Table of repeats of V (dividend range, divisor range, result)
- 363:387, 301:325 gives 0.81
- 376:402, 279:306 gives 0.82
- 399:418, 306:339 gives 0.64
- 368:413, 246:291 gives 1.12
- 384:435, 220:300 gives 0.83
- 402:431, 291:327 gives 0.63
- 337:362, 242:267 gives 1.42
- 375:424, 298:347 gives 0.71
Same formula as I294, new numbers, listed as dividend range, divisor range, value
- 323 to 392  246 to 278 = 1.43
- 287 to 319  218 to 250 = 1.03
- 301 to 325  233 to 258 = 1.31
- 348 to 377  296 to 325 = 0.86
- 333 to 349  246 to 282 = 1.45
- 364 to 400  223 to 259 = 0.92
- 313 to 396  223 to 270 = 1.13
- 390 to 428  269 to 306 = 0.78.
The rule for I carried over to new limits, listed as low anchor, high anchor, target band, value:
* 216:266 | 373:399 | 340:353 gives -1.90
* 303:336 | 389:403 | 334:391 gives -2.99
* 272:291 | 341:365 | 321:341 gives -2.87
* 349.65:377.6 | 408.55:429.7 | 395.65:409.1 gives 1.34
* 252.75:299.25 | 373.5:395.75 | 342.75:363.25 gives -4.37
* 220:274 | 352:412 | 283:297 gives -1.03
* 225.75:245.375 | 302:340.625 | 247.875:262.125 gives 6.14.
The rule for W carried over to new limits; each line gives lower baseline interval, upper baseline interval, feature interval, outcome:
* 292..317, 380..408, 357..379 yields -2.0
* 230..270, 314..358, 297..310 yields -3.3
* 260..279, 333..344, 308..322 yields -3.4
